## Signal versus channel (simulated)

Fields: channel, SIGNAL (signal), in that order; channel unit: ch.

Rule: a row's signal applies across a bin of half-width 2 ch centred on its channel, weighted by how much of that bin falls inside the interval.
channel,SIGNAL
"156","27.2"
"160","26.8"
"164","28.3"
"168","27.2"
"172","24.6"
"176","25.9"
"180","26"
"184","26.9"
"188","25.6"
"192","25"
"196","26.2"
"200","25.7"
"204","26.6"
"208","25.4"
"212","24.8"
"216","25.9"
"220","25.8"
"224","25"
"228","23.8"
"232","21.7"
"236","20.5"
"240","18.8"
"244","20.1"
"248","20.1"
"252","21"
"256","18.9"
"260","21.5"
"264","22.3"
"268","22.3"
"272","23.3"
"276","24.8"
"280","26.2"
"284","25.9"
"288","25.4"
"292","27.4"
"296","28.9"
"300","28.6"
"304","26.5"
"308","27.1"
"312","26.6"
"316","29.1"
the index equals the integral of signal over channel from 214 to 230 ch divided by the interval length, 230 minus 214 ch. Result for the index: 25.1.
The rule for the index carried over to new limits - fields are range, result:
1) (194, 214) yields 25.7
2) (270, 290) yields 25.1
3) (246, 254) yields 20.6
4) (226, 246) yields 21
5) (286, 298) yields 27.2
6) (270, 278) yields 24.1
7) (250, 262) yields 20.5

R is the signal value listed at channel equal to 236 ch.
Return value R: 20.5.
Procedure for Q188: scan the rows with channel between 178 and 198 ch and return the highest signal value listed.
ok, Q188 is 26.9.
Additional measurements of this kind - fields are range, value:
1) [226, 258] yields 23.8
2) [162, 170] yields 28.3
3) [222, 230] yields 25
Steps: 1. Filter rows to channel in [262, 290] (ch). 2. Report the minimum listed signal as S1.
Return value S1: 22.3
